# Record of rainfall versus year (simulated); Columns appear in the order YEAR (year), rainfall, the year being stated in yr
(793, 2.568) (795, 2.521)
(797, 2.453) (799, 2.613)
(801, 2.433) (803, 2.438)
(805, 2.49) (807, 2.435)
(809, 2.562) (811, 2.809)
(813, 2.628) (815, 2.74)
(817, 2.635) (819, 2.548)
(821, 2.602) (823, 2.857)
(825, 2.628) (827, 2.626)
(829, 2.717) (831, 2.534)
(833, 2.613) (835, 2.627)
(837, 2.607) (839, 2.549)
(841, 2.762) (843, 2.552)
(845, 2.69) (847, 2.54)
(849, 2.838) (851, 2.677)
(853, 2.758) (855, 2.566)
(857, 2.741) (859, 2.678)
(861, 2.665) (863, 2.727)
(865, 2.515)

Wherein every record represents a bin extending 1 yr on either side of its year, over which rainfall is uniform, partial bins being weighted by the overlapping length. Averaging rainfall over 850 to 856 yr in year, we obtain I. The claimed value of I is 2.67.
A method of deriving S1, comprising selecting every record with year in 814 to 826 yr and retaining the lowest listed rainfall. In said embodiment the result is 2.548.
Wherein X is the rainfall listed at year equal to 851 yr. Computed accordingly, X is 2.677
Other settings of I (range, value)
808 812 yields 2.69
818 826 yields 2.66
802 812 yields 2.55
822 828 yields 2.7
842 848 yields 2.59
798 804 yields 2.49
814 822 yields 2.63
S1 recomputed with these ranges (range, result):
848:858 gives 2.566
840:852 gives 2.54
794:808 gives 2.433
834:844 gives 2.549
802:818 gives 2.435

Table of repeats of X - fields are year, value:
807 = 2.435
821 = 2.602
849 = 2.838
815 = 2.74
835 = 2.627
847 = 2.54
